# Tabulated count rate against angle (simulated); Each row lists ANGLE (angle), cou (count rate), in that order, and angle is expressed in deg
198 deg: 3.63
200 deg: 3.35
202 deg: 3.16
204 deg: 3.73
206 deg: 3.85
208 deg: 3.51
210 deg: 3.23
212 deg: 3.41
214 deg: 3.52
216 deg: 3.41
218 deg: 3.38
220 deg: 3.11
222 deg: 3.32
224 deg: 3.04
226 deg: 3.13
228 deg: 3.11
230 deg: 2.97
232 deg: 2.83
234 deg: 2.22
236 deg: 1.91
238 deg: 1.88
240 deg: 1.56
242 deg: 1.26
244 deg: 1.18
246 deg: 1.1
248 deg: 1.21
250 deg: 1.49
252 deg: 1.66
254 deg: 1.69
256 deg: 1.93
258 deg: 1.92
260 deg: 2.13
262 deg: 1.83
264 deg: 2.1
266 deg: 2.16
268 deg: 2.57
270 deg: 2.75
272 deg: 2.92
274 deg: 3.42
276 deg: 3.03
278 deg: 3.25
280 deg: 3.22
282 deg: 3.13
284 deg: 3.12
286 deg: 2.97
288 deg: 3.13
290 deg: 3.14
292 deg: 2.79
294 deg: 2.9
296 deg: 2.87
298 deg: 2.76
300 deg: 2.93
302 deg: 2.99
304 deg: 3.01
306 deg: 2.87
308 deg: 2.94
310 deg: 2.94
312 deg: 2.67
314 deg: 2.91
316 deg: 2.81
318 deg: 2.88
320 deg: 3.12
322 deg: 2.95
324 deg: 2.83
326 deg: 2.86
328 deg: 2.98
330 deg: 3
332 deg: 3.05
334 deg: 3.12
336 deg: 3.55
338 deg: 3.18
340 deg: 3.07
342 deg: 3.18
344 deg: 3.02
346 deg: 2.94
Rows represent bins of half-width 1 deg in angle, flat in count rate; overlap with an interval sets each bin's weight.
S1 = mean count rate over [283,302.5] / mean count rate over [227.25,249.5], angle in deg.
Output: 1.55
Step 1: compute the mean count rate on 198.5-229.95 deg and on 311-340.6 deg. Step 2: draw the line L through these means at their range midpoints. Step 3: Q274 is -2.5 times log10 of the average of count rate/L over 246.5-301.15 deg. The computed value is 0.23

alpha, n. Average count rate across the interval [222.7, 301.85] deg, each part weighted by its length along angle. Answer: 2.45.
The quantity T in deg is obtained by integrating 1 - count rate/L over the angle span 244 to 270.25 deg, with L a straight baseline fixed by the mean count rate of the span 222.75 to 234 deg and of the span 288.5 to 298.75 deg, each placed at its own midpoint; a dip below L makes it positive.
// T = 9.8 deg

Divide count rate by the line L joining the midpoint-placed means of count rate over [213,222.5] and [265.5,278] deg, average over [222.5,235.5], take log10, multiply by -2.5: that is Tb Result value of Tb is 0.14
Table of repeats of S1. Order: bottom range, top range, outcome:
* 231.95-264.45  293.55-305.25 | 1.69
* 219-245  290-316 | 1.19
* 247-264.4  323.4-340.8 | 1.75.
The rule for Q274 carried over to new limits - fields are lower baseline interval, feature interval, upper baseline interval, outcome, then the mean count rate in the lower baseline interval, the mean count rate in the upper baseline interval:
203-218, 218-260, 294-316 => 0.48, 3.51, 2.89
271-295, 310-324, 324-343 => 0.07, 3.08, 3.1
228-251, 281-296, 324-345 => -0.21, 1.84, 3.09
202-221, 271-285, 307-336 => 0.00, 3.45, 2.95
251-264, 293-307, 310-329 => -0.13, 1.88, 2.89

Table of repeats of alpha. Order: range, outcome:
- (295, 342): 2.97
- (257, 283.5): 2.66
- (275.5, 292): 3.11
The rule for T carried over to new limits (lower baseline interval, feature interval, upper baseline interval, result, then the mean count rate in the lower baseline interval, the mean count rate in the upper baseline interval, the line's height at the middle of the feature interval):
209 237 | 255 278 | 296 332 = 3.9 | 3.04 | 2.91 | 2.98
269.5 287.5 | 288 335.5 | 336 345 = 3.0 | 3.1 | 3.16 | 3.13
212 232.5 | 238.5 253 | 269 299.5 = 8.2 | 3.2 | 3.03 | 3.13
